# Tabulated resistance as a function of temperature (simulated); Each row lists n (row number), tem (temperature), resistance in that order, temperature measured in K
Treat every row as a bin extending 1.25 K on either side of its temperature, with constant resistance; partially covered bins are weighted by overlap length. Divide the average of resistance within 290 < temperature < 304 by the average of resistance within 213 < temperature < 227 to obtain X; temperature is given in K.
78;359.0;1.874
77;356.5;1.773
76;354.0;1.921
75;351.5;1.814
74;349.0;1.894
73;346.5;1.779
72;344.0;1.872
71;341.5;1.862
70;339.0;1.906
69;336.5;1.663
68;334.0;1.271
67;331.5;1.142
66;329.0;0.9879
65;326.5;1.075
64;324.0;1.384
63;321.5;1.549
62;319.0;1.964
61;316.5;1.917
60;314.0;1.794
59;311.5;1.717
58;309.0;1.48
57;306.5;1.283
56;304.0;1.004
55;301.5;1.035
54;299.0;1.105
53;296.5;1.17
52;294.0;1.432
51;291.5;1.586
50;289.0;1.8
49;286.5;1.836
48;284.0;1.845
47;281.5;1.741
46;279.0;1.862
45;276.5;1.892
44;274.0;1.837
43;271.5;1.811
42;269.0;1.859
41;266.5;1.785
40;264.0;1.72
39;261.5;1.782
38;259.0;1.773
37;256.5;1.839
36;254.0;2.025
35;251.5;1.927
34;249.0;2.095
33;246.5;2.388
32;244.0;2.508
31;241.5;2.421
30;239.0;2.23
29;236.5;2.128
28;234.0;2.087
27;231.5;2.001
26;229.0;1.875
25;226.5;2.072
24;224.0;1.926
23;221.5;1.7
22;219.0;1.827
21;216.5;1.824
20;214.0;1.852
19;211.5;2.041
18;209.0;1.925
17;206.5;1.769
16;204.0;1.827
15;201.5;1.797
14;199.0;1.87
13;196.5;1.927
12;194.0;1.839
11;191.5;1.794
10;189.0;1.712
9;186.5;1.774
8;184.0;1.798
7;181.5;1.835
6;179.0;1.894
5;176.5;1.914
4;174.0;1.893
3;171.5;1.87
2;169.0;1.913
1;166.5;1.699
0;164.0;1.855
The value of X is 0.7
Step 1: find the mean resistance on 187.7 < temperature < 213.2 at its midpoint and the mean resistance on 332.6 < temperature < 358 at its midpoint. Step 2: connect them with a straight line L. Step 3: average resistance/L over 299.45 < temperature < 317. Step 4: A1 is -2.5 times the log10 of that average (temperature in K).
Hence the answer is 0.25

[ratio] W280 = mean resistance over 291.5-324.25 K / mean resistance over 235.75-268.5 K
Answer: 0.7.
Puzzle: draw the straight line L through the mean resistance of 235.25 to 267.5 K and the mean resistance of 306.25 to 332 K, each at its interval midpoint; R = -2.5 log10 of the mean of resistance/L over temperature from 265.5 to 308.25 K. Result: 0.13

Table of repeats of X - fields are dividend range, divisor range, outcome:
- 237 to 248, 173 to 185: 1.26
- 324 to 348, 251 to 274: 0.82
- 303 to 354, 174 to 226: 0.86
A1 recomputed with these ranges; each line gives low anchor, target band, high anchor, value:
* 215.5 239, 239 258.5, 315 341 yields -0.16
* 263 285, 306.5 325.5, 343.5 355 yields 0.12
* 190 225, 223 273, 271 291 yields -0.10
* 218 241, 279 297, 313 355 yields 0.08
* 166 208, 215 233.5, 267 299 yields -0.07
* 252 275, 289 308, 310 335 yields 0.27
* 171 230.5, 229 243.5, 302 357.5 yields -0.21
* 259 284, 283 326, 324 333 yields -0.09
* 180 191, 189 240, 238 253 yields 0.06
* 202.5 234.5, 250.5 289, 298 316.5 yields -0.15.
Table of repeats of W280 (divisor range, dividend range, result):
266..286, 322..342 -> 0.76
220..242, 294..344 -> 0.71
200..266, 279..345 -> 0.77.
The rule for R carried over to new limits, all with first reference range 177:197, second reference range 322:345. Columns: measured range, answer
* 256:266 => -0.09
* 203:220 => -0.06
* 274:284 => -0.15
